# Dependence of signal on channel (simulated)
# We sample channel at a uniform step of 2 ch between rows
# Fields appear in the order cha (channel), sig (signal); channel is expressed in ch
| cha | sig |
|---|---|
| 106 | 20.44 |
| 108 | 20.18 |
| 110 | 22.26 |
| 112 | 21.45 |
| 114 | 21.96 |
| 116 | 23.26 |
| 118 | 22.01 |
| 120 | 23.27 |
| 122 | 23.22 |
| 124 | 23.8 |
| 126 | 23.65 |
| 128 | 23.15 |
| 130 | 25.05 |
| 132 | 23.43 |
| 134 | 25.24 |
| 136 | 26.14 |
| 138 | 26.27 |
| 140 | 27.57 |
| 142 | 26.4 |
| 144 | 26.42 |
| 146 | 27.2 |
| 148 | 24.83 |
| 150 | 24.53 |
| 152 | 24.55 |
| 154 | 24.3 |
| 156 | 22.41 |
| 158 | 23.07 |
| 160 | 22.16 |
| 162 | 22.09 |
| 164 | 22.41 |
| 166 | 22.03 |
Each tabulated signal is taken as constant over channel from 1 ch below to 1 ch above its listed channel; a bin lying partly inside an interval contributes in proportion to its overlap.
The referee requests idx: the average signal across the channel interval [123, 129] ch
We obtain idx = 23.5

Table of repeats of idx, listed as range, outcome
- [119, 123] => 23.2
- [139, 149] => 26.5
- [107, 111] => 21.2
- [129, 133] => 24.2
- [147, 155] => 24.6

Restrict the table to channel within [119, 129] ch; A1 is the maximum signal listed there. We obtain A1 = 23.8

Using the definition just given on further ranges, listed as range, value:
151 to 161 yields 24.55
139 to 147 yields 27.57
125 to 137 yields 26.14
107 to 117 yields 23.26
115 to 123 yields 23.27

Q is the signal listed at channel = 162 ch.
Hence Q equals 22.09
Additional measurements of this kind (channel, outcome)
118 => 22.01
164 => 22.41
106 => 20.44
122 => 23.22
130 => 25.05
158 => 23.07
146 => 27.2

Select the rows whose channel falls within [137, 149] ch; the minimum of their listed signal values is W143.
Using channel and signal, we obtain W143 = 24.83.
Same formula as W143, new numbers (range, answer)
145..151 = 24.53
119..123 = 23.22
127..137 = 23.15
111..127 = 21.45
